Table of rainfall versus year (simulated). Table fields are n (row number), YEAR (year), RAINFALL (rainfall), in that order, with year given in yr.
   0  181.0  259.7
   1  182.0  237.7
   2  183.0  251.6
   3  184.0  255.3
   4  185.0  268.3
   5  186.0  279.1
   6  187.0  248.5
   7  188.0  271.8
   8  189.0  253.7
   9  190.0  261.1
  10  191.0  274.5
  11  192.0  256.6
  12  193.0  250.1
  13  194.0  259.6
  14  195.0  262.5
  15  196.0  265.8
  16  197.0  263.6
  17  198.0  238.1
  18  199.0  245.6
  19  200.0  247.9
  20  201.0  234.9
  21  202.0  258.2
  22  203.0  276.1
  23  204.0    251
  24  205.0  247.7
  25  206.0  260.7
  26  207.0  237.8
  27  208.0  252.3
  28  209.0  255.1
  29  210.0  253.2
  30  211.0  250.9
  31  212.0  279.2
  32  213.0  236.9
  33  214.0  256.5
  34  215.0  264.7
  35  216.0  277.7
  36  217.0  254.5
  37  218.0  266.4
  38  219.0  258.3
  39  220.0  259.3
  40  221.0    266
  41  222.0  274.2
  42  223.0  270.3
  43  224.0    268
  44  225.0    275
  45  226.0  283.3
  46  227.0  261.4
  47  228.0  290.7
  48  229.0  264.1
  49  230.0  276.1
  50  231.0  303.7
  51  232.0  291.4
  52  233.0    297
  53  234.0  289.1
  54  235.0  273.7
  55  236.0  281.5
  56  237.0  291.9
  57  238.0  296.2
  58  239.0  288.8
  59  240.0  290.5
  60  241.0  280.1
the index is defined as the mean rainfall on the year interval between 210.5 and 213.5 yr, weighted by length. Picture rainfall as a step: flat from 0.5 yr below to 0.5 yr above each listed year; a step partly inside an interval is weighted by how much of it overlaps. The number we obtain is 256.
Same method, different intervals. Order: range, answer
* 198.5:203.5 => 253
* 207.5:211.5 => 253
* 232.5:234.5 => 293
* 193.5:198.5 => 258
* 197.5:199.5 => 242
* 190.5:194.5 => 260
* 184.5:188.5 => 267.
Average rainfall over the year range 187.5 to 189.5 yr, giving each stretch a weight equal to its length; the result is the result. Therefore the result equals 263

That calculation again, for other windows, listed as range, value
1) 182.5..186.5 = 264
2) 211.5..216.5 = 263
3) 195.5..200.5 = 252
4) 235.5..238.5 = 290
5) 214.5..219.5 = 264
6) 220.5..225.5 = 271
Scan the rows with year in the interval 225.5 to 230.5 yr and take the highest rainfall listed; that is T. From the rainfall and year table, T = 290.7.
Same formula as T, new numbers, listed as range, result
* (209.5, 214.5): 279.2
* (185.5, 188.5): 279.1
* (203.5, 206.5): 260.7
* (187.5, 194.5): 274.5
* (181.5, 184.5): 255.3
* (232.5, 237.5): 297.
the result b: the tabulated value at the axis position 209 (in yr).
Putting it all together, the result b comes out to 255.1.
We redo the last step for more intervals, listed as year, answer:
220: 259.3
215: 264.7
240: 290.5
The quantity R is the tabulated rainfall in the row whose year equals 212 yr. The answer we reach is 279.2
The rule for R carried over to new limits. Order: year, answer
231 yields 303.7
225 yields 275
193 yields 250.1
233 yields 297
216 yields 277.7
